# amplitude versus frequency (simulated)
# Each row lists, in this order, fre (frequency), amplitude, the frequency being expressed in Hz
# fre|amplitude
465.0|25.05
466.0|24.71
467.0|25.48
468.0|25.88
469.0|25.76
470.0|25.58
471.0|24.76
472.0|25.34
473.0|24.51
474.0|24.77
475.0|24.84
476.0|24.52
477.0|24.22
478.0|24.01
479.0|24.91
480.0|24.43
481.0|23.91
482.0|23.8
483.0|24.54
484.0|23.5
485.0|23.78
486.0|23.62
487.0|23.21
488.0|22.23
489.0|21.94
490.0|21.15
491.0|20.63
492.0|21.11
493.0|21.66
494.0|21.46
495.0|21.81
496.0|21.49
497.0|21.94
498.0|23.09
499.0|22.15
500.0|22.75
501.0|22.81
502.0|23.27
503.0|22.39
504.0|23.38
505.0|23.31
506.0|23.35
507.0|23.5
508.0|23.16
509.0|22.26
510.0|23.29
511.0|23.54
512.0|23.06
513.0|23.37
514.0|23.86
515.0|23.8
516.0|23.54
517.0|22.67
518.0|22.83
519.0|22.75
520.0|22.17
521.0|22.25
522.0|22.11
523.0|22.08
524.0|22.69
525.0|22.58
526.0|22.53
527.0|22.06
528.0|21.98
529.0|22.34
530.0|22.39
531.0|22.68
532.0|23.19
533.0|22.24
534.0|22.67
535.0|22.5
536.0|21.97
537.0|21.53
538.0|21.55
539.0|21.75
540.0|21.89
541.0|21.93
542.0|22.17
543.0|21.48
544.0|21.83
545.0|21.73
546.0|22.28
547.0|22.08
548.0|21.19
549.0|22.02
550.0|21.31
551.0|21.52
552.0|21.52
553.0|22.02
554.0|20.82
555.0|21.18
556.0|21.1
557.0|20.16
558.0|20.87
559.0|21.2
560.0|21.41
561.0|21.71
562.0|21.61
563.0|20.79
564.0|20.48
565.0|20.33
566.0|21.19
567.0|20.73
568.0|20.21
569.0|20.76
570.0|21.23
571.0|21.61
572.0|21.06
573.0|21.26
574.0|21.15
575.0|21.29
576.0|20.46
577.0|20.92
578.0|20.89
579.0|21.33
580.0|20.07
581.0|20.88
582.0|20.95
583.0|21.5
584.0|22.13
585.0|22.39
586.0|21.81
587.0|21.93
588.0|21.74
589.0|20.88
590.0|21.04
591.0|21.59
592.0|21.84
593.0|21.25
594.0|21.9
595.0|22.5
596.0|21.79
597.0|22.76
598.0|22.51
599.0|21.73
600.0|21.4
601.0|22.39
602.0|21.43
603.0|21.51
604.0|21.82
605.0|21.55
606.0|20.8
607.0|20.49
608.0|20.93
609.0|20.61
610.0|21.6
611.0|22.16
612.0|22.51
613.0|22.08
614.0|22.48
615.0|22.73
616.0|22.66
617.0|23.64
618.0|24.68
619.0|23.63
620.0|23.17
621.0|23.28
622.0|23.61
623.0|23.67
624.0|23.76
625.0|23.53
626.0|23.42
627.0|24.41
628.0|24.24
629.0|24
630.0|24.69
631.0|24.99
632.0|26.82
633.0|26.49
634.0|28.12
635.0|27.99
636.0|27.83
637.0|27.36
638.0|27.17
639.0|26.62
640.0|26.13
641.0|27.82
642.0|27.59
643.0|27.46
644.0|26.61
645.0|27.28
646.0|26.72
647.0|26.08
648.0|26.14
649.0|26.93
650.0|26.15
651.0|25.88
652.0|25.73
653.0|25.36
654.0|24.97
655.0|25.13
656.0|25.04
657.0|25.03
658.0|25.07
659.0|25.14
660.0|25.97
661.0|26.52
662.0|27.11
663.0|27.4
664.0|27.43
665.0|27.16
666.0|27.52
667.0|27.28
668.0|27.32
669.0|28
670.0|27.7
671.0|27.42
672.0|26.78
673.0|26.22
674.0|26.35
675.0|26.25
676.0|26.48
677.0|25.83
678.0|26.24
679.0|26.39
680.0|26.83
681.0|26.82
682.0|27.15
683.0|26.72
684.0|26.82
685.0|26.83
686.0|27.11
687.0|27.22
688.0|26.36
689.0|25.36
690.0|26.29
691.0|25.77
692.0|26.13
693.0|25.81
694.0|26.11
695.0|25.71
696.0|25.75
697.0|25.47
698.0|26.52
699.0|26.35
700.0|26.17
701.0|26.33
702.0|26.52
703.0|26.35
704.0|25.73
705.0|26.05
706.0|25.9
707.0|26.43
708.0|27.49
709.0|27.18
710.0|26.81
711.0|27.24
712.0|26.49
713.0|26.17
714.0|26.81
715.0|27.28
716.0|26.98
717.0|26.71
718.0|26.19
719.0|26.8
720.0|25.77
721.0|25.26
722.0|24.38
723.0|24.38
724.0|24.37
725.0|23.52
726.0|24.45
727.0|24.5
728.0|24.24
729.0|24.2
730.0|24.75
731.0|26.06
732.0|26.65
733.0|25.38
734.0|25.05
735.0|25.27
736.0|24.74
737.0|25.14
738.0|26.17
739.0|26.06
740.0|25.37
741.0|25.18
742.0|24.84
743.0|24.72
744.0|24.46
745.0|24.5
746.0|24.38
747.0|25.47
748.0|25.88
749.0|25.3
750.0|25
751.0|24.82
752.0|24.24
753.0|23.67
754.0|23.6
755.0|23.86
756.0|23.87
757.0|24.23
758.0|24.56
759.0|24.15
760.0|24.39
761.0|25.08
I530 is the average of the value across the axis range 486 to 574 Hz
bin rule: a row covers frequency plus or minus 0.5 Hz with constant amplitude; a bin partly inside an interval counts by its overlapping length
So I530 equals 22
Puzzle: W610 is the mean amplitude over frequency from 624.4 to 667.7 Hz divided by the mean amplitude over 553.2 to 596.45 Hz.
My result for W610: 1.23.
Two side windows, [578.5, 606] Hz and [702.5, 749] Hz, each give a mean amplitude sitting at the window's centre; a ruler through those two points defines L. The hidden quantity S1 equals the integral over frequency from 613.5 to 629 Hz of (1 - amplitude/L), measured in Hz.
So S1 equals -0.7 Hz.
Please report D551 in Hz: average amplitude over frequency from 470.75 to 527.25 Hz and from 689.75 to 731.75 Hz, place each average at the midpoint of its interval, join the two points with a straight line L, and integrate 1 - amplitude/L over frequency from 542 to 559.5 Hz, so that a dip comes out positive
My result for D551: 1.7 Hz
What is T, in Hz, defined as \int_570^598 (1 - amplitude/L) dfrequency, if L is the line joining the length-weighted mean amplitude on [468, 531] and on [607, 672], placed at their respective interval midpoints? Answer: 3.4 Hz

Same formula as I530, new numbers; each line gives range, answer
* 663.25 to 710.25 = 26.6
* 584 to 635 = 22.8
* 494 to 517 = 22.9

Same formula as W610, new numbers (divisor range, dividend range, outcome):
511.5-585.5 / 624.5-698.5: 1.21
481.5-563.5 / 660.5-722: 1.19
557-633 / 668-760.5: 1.17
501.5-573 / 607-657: 1.13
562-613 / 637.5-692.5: 1.24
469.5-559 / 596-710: 1.12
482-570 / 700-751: 1.16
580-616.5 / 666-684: 1.24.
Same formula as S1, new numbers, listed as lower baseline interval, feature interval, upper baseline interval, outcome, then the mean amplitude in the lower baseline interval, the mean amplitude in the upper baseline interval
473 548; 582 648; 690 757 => 1.5 Hz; 22.7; 25.5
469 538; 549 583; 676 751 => 4.0 Hz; 23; 25.8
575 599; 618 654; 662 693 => -2.0 Hz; 21.5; 26.8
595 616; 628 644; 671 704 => -2.1 Hz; 21.8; 26.4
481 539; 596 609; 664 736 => 1.5 Hz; 22.6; 26.2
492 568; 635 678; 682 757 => -3.7 Hz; 22.1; 25.6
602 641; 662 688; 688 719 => -1.5 Hz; 23.9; 26.3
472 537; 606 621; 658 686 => 1.8 Hz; 22.9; 26.8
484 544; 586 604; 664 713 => 1.9 Hz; 22.5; 26.6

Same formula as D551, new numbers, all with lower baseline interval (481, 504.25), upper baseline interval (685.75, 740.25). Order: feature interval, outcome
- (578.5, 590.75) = 1.3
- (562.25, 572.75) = 1.2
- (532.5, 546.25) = 0.8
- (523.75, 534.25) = 0.3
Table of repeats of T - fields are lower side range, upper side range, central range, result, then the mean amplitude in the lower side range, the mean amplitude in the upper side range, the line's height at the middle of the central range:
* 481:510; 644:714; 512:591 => 6.8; 22.7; 26.4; 23.8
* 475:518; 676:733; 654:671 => -0.7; 23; 26.1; 25.5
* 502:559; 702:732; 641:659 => -1.1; 22.3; 25.8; 24.6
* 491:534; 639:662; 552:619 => 8.2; 22.6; 26.2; 24.5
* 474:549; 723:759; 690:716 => -2.0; 22.7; 24.8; 24.5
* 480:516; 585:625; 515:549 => 0.6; 22.8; 22.2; 22.6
